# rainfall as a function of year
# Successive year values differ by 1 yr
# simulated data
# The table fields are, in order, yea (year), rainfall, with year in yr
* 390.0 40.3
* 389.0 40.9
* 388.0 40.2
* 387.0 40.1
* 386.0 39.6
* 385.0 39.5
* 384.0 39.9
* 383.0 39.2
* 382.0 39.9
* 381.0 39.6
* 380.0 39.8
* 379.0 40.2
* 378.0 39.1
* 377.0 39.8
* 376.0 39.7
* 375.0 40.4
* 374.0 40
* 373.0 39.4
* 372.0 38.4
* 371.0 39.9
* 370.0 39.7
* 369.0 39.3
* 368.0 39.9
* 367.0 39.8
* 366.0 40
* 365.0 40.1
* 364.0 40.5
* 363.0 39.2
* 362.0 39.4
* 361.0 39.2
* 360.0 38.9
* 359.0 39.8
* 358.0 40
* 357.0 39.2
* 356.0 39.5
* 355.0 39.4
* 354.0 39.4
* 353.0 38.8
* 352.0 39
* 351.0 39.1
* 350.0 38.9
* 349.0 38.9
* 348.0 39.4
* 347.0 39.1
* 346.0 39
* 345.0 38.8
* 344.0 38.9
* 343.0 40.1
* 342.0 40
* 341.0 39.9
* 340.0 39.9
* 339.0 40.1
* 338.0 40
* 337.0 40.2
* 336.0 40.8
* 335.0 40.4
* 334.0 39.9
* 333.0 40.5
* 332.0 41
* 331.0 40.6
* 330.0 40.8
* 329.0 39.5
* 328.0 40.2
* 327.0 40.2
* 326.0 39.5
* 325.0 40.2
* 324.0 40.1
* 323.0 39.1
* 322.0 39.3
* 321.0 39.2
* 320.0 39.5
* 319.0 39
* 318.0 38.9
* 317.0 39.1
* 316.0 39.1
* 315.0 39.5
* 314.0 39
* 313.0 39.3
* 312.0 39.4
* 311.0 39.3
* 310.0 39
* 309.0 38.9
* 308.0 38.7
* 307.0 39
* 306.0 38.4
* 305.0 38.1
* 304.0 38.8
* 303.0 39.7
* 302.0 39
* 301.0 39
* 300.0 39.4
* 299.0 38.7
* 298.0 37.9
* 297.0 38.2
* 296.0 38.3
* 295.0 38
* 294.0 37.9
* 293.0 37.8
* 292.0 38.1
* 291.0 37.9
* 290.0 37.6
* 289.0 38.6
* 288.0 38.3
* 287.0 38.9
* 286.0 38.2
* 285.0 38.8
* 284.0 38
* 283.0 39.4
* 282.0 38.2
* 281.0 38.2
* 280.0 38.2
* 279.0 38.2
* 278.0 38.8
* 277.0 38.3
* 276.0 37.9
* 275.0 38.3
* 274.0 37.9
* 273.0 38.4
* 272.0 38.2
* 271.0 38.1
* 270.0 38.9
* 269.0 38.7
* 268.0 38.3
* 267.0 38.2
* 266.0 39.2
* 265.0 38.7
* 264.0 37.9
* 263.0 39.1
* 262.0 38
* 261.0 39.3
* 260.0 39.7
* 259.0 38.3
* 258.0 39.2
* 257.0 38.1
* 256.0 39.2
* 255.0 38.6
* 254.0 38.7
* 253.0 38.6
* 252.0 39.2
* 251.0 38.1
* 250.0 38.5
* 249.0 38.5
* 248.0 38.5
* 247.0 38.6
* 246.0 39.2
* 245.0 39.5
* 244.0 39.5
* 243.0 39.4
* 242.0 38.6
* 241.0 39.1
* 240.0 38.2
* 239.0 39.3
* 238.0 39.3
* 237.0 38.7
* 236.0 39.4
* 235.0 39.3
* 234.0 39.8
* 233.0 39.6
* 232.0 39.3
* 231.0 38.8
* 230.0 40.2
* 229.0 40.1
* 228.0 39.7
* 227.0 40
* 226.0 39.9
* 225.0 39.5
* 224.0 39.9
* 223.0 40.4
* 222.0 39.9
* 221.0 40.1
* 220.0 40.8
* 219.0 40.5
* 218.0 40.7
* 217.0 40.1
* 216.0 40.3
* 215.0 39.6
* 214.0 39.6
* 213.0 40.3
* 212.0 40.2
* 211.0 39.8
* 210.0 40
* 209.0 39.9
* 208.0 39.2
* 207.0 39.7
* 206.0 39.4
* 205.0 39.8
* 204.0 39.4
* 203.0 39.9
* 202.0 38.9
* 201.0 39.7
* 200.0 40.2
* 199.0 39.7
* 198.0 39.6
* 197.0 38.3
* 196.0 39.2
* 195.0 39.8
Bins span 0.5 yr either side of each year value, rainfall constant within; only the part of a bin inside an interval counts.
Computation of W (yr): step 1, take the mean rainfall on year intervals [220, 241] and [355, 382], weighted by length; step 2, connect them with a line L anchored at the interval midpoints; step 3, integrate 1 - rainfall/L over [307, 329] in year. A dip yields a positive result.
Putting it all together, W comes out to 0.2 yr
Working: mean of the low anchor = 39.6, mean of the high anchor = 39.6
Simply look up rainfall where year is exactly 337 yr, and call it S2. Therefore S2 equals 40.2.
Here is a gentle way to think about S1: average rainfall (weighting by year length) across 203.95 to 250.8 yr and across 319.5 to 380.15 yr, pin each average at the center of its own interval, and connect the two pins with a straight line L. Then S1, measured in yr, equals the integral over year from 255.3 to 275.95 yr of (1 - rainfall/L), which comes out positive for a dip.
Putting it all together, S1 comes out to 0.5 yr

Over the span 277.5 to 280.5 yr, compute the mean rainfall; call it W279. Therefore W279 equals 38.4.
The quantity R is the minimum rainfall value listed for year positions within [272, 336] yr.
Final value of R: 37.6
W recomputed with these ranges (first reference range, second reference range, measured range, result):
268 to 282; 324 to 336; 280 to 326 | 0.6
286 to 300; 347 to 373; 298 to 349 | -1.0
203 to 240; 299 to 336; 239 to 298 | 1.6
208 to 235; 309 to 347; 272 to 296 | 0.9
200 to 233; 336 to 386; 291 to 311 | 0.6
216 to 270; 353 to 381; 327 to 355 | -0.2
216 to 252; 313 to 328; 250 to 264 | 0.3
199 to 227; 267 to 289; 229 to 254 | 0.1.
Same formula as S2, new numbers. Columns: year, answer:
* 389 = 40.9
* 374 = 40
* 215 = 39.6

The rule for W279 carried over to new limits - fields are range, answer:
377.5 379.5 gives 39.7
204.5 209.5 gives 39.6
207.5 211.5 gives 39.7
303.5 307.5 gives 38.6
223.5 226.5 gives 39.8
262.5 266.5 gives 38.7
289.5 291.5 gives 37.8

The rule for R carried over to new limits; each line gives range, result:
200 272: 37.9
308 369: 38.7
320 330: 39.1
